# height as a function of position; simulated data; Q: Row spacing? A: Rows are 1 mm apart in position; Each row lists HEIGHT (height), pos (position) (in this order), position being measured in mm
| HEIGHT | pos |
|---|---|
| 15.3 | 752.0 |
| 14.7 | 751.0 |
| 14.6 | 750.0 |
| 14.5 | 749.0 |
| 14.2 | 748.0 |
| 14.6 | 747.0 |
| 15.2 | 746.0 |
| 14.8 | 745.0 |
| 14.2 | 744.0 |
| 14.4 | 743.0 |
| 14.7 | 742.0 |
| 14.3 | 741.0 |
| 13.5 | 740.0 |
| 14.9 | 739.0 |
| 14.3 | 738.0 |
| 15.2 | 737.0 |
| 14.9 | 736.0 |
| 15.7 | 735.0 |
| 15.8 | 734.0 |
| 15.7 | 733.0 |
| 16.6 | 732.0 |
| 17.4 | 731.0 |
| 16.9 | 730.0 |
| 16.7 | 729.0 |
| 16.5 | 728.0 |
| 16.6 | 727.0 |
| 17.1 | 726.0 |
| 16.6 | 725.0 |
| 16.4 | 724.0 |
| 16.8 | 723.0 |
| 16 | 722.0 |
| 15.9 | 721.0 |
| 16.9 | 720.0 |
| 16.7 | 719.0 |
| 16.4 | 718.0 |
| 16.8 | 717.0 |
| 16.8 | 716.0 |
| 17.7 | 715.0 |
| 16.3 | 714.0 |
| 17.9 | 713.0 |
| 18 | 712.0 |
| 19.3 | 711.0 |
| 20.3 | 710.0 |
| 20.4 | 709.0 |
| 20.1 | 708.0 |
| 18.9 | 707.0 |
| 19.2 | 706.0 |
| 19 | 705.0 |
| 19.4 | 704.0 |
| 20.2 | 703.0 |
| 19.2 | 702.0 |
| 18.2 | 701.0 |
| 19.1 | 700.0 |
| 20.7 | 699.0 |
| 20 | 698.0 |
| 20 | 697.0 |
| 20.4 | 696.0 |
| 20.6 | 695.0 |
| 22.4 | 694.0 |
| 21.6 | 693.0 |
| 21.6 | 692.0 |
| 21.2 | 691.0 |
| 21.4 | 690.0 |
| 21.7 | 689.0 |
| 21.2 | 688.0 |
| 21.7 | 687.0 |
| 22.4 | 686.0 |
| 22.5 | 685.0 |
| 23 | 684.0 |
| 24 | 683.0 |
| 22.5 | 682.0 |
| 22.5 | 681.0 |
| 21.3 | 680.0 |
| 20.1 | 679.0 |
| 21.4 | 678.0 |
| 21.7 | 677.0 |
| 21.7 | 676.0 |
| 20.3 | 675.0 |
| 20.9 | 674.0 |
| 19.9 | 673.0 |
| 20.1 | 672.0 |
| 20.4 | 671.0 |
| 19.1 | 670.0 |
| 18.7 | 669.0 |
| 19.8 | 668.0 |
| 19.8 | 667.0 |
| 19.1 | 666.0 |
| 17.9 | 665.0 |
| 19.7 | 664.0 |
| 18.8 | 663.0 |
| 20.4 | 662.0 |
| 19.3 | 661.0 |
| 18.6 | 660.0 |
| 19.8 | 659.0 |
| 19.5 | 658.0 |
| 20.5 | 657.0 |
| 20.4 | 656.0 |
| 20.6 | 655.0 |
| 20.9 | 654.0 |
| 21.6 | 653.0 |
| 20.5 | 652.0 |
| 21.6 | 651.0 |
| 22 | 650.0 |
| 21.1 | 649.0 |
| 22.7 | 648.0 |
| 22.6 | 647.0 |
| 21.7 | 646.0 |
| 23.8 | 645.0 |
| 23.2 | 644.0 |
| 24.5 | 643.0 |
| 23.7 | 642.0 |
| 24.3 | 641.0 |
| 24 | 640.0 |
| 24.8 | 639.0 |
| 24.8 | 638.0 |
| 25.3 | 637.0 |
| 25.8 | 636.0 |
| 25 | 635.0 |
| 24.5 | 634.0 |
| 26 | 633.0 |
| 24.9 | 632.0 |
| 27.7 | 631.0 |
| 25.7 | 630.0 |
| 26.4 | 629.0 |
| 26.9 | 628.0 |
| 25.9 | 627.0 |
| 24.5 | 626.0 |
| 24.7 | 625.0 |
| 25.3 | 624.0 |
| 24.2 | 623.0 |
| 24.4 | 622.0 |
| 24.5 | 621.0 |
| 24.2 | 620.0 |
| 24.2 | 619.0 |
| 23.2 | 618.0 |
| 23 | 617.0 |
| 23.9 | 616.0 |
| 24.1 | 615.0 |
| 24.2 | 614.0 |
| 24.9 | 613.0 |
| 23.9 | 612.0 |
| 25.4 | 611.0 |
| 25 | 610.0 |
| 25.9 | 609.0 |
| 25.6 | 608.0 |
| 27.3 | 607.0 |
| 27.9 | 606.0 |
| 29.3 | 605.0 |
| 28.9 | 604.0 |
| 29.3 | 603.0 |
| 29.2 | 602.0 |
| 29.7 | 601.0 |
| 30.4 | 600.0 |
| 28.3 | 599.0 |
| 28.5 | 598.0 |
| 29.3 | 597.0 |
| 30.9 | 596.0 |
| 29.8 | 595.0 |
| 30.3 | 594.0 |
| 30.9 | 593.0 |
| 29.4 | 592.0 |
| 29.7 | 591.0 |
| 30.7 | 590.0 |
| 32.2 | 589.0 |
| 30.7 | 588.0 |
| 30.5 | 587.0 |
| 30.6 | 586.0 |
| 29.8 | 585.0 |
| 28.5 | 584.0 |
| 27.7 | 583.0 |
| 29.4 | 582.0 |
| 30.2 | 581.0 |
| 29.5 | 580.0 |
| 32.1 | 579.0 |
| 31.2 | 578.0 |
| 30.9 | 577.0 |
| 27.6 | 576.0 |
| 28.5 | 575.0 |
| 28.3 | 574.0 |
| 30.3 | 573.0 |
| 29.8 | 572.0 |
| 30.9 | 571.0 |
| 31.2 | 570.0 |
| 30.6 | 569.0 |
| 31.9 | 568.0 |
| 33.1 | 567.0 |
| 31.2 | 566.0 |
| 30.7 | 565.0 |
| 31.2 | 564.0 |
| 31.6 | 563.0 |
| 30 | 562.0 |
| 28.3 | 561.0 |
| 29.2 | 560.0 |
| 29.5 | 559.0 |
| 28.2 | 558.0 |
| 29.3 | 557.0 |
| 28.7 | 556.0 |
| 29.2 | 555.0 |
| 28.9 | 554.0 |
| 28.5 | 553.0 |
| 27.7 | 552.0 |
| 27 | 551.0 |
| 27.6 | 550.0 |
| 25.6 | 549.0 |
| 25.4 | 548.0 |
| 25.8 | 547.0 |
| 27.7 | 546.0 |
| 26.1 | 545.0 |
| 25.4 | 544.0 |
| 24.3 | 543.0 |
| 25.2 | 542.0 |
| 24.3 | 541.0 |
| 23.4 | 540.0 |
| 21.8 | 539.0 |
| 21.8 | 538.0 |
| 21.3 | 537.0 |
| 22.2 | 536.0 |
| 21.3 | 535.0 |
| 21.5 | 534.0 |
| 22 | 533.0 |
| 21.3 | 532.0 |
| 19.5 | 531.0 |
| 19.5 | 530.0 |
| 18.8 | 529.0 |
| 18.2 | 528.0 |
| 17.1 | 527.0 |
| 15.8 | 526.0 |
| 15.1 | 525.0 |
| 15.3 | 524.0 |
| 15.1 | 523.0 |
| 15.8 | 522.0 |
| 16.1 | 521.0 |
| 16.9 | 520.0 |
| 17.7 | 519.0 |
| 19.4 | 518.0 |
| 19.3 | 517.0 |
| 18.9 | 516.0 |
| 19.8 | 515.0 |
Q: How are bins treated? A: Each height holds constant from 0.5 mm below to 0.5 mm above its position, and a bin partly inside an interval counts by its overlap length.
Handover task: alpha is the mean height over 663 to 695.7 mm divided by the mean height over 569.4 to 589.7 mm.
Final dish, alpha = 0.7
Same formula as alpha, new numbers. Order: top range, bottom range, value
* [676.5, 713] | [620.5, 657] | 0.87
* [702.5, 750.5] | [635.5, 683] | 0.77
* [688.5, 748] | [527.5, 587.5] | 0.65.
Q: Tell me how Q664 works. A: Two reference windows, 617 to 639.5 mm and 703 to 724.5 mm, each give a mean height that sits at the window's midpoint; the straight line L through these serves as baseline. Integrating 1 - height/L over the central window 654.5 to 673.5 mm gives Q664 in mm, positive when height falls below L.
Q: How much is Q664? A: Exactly 2.14 mm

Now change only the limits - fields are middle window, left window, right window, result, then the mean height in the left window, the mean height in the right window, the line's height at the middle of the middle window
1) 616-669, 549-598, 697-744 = 2.5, 29.8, 17.2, 23.9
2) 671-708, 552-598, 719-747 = -2.4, 30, 15.7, 19.6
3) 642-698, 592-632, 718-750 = 0.6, 26.6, 15.6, 21.4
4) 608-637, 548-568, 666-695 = 0.0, 29.2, 21.2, 25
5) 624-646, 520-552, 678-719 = -4.6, 21.6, 20.1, 20.7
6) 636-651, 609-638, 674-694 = 0.3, 24.9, 21.8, 23.9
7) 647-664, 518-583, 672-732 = 0.6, 25.4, 19.4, 21.3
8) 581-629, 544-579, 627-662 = -2.6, 29.2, 23.1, 26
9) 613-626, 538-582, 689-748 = 0.1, 28.5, 17.6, 24.4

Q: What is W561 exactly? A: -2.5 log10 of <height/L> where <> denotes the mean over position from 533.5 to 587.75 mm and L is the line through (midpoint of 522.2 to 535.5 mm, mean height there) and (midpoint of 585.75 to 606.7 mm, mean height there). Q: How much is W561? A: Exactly -0.18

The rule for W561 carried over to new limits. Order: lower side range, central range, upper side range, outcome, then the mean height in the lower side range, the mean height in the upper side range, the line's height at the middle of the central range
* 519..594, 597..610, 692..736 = -0.186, 26.2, 18.1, 23.8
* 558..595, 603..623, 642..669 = 0.023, 30.2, 20.8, 25.9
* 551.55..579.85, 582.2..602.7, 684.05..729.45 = -0.074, 29.9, 19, 27.9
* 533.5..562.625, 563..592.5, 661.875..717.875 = -0.217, 26.1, 20.1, 24.8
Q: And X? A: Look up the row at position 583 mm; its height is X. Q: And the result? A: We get 27.7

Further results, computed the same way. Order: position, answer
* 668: 19.8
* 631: 27.7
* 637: 25.3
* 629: 26.4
